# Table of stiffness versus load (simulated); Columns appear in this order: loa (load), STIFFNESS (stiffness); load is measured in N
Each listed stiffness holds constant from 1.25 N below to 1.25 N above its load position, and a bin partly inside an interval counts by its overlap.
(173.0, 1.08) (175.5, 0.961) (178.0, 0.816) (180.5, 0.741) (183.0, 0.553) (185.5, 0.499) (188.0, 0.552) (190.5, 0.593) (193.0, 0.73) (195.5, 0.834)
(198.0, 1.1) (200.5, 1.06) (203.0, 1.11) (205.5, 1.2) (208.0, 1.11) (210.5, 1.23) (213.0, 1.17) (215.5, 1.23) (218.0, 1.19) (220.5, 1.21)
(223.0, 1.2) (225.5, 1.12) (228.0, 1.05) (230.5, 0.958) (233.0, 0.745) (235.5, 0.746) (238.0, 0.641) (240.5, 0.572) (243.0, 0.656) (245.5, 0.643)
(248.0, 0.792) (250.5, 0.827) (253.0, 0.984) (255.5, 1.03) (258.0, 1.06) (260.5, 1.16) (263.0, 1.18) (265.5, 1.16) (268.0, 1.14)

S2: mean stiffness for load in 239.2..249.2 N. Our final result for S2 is 0.665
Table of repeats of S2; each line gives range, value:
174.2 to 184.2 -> 0.77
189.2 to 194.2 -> 0.66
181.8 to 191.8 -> 0.55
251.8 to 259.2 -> 1.02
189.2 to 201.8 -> 0.863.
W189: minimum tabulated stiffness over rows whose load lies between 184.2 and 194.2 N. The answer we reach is 0.499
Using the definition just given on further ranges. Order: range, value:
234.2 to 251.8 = 0.572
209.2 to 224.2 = 1.17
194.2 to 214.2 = 0.834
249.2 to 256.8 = 0.827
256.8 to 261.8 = 1.06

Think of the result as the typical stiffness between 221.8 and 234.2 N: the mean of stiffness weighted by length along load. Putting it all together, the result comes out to 1.01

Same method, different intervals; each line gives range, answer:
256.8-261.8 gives 1.11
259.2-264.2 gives 1.17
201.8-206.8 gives 1.16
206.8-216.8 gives 1.19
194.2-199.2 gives 0.963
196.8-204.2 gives 1.09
